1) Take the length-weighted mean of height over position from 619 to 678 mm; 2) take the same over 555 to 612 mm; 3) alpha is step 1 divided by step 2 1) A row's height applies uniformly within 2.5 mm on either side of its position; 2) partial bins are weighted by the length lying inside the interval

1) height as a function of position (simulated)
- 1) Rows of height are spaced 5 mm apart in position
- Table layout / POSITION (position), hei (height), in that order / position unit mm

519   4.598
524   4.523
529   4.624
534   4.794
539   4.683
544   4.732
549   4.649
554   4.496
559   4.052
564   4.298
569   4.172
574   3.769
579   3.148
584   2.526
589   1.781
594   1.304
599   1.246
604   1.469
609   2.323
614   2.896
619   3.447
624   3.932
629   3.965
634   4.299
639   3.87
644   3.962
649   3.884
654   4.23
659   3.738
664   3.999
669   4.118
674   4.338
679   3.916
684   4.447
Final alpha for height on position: 1.4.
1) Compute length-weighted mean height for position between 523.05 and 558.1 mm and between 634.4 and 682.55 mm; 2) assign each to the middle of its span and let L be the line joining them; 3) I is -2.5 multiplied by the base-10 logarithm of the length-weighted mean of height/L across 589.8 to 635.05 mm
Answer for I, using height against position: 0.50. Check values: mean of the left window 4.62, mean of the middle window 2.68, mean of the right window 4.03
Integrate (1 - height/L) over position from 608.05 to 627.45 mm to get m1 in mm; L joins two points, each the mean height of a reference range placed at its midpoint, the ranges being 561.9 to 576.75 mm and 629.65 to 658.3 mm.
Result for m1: 3.8 mm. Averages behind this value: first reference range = 4.06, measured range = 3.26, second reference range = 4.02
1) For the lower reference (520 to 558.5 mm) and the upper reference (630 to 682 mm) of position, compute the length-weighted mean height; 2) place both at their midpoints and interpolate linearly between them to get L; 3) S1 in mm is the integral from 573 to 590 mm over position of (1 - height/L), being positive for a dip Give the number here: 6.16 mm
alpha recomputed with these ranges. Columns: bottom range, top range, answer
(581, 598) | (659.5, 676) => 2.21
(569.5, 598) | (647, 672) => 1.57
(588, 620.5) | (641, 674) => 1.97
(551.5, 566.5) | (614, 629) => 0.84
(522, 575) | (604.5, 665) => 0.82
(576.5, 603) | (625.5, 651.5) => 2.03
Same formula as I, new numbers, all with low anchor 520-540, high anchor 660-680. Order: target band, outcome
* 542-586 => 0.135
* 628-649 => 0.052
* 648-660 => 0.043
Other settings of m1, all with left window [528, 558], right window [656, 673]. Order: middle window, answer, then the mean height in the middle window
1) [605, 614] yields 4.1 mm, 2.34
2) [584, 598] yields 8.6 mm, 1.69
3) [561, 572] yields 0.7 mm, 4.21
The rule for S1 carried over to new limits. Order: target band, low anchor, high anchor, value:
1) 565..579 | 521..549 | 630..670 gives 1.9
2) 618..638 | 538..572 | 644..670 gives 0.8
